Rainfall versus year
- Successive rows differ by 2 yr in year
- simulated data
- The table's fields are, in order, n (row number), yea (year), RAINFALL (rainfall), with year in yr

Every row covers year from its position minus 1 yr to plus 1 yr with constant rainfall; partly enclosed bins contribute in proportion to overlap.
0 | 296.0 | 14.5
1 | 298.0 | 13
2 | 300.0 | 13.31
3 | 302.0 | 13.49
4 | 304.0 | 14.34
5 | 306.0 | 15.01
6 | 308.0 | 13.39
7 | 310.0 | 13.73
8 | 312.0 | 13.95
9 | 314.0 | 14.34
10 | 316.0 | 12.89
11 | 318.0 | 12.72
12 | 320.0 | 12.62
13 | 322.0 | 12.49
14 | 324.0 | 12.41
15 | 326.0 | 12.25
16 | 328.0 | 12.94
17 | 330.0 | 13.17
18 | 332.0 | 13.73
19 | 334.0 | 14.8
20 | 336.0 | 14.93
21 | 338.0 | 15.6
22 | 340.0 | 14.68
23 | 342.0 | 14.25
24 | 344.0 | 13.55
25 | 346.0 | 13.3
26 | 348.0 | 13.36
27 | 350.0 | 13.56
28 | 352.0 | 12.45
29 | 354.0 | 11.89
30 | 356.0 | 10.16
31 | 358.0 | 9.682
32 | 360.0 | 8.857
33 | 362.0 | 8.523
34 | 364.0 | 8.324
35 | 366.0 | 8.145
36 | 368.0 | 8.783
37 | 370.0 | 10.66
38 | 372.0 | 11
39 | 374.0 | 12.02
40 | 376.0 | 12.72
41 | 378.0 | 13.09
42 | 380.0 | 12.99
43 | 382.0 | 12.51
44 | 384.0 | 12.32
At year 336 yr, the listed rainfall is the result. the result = 14.93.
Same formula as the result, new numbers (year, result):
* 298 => 13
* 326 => 12.25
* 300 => 13.31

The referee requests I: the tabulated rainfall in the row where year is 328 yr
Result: 12.94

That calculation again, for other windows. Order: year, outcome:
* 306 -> 15.01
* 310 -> 13.73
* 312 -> 13.95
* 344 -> 13.55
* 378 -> 13.09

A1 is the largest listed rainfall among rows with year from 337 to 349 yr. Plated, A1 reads 15.6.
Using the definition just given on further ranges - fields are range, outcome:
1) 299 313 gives 15.01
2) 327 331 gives 13.17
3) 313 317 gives 14.34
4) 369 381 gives 13.09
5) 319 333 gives 13.73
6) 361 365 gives 8.523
